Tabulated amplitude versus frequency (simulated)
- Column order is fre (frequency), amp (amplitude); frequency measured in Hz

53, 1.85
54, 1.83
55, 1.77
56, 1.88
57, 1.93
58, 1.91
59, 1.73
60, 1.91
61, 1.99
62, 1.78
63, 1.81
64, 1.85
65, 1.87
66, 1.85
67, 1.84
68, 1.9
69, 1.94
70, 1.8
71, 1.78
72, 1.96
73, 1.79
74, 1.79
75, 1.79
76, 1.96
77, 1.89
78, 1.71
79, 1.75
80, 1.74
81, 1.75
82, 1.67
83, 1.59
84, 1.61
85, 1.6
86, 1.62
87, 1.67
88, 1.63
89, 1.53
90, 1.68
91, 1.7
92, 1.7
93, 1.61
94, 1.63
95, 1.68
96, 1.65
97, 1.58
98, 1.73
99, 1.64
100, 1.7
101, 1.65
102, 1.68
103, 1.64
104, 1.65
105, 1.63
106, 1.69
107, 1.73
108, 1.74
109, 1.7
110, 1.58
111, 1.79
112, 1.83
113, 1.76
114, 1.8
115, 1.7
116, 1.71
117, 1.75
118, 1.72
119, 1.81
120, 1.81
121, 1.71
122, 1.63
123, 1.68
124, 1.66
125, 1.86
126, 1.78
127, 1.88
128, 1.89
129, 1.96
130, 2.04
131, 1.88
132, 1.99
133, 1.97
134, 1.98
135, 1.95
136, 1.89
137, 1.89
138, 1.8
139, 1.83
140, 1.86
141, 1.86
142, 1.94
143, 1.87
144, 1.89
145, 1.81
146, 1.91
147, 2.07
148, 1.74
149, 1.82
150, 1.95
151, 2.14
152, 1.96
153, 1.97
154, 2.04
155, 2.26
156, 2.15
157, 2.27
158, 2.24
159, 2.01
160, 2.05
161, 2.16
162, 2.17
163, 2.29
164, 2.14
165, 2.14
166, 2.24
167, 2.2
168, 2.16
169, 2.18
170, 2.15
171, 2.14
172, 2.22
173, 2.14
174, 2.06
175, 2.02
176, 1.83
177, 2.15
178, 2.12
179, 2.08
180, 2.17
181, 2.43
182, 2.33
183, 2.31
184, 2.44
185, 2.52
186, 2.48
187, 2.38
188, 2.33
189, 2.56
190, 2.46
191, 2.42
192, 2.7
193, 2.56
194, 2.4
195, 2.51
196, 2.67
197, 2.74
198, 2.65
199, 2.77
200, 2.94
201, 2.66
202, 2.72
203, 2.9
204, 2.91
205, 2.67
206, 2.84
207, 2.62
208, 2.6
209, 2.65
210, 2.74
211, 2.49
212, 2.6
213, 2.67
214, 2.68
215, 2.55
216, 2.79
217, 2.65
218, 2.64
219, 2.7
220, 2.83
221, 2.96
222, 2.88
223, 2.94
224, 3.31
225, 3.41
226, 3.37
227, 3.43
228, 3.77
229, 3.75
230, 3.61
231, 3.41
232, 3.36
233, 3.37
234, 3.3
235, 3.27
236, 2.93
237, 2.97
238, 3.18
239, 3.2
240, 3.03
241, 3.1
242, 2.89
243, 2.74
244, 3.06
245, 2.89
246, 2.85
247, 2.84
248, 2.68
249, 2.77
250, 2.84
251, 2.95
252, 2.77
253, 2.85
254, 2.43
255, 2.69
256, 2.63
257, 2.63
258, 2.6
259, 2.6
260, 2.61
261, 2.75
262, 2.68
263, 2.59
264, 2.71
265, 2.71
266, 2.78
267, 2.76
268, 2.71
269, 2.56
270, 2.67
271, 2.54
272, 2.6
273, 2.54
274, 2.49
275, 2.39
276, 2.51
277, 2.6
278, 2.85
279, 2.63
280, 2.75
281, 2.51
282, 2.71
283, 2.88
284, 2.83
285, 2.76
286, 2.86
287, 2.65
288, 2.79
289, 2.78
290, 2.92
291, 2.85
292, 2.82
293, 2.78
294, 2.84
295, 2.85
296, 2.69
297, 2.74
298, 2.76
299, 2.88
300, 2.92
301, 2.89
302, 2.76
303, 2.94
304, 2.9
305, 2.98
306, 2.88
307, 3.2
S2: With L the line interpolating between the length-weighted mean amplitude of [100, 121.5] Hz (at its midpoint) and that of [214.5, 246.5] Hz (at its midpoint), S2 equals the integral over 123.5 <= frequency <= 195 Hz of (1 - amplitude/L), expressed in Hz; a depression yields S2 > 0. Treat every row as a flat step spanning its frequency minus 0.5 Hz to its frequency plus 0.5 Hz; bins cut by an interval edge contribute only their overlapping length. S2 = 5.3 Hz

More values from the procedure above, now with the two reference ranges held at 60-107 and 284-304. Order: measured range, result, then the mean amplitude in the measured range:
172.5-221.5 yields -4.42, 2.53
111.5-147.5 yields 2.33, 1.84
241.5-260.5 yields -1.16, 2.75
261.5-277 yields 0.42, 2.62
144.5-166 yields 0.40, 2.07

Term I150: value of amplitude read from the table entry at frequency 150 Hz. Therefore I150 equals 1.95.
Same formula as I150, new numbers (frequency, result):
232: 3.36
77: 1.89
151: 2.14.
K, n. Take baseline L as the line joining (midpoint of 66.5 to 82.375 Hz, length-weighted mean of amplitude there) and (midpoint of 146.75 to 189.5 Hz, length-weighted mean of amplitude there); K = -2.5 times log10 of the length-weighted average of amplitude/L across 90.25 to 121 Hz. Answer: 0.140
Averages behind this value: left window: 1.82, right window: 2.17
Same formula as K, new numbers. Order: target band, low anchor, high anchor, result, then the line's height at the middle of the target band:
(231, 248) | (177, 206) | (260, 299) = -0.17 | 2.63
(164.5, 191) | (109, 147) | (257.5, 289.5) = -0.06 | 2.12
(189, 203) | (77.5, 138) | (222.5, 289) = -0.10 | 2.42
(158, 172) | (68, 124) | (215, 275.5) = 0.05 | 2.26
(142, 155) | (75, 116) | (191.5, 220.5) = 0.12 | 2.17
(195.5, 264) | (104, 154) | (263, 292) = -0.20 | 2.42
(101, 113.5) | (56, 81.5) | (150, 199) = 0.17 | 2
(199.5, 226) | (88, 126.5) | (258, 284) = -0.21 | 2.31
